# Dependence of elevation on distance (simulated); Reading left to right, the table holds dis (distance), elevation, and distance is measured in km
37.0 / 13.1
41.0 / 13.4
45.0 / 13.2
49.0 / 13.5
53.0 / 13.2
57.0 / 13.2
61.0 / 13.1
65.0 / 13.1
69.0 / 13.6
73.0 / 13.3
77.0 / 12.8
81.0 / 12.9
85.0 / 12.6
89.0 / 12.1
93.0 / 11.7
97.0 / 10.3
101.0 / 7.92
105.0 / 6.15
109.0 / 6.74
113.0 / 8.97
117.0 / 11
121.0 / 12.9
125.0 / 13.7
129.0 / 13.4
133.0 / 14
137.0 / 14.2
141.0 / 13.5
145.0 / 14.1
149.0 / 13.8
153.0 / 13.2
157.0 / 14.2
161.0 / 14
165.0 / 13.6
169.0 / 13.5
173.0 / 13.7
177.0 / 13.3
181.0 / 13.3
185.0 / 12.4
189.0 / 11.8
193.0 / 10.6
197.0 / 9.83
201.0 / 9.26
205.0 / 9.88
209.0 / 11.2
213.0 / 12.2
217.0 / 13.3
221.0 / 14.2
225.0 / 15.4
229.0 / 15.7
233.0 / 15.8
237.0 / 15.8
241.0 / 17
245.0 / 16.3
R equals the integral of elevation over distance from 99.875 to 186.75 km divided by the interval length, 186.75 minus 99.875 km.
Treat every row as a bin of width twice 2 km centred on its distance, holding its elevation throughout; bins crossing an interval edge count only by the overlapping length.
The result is 12.4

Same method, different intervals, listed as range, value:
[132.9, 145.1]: 13.9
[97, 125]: 9.38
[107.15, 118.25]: 8.79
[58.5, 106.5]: 11.7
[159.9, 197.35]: 12.7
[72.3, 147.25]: 11.7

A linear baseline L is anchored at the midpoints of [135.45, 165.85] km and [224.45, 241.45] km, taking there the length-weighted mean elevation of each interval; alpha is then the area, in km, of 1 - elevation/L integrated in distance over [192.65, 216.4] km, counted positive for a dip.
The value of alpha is 7.09 km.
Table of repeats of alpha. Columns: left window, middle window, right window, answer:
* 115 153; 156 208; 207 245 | 6.7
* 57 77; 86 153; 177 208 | 3.9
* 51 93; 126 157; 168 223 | -3.4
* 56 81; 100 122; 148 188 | 7.4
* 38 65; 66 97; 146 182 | 1.8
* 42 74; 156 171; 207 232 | -0.2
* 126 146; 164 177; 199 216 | -1.3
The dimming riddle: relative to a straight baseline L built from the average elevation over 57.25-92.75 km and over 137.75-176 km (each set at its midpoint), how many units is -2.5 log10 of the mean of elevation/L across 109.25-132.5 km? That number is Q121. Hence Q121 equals 0.143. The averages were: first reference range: 12.9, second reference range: 13.7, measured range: 11.7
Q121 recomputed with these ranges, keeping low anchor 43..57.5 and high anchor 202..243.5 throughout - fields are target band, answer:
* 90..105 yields 0.367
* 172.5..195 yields 0.113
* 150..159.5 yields -0.003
